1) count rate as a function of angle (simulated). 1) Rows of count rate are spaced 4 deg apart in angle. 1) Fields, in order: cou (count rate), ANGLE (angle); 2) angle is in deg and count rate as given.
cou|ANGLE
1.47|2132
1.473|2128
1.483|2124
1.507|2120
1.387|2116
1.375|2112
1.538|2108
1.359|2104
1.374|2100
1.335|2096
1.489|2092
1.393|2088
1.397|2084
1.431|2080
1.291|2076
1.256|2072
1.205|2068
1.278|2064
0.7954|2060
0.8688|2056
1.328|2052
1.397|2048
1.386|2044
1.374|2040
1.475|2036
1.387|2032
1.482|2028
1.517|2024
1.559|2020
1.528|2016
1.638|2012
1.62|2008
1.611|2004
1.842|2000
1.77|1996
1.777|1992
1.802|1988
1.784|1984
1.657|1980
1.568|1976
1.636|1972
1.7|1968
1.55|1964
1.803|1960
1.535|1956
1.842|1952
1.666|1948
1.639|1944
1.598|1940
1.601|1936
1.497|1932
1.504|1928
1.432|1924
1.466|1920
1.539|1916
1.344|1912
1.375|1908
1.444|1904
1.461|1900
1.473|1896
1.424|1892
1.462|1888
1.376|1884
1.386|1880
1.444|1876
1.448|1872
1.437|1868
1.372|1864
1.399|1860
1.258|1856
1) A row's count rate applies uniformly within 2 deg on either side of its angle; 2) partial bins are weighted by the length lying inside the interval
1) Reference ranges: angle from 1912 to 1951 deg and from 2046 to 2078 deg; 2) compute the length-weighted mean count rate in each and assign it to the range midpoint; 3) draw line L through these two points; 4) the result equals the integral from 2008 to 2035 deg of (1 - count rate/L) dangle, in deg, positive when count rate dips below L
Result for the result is -4.8 deg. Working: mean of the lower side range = 1.55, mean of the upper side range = 1.18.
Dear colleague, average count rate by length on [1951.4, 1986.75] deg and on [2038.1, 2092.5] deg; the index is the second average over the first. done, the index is 0.76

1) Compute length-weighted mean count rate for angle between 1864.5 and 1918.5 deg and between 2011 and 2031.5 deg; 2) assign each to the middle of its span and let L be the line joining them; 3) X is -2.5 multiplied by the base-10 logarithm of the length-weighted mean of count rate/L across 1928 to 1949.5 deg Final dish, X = -0.09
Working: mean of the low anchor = 1.43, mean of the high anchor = 1.53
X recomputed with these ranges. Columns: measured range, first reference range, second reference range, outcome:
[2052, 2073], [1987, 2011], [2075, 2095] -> 0.331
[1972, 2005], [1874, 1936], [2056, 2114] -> -0.240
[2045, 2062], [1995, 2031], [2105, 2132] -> 0.360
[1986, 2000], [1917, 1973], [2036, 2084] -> -0.224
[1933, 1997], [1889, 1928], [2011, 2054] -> -0.159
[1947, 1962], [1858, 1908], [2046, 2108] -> -0.240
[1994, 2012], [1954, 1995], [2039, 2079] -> -0.118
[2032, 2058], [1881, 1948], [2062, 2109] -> 0.062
